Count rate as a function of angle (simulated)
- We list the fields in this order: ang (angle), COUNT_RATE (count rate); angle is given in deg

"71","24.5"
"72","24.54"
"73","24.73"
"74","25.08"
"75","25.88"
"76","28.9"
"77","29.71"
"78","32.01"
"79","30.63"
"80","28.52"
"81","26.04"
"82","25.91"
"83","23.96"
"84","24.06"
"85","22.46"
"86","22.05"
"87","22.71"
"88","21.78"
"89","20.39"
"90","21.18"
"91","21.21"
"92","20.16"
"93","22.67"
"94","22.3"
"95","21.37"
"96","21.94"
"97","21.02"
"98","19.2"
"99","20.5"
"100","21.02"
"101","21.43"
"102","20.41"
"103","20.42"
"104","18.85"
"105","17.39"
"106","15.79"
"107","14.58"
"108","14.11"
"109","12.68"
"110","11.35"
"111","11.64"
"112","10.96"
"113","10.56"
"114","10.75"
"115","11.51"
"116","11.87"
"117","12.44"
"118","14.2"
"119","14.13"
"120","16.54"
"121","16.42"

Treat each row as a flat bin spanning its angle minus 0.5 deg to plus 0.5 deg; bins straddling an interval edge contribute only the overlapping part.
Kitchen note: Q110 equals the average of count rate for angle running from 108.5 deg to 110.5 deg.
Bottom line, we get 12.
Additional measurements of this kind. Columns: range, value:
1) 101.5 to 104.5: 19.9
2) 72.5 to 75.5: 25.2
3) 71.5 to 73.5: 24.6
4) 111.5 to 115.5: 10.9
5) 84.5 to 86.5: 22.3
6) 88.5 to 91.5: 20.9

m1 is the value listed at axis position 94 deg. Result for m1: 22.3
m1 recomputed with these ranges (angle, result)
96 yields 21.94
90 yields 21.18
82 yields 25.91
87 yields 22.71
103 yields 20.42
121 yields 16.42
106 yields 15.79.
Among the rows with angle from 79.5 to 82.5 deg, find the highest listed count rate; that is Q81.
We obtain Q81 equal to 28.52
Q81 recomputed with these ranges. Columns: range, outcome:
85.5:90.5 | 22.71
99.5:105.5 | 21.43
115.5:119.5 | 14.2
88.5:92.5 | 21.21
